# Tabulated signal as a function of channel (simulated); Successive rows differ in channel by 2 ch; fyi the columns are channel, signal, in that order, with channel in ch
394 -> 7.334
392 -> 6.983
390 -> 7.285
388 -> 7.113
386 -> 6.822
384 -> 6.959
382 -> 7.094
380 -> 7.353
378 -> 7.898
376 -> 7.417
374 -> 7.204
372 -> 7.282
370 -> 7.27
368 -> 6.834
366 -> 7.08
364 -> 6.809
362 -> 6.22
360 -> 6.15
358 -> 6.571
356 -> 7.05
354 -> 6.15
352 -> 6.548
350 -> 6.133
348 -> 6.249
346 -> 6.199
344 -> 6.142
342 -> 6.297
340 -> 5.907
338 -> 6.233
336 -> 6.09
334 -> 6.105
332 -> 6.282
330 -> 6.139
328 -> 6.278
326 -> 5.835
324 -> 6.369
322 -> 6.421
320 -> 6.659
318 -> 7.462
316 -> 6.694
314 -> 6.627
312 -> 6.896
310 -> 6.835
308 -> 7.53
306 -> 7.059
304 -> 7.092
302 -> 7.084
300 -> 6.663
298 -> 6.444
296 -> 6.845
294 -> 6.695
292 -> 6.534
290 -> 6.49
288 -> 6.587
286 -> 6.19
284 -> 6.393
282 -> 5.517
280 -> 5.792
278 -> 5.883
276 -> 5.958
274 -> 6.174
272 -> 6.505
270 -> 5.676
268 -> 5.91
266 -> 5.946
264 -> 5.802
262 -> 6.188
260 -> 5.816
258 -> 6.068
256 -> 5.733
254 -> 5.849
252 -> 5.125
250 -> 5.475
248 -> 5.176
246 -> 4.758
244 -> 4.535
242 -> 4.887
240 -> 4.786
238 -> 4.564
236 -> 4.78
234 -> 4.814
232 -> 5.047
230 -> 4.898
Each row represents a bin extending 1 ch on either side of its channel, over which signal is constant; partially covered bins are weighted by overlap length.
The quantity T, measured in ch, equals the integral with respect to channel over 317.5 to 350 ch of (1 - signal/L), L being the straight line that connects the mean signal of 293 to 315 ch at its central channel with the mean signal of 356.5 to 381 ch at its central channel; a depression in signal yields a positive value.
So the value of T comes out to 3.2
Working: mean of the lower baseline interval 6.89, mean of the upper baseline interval 7.01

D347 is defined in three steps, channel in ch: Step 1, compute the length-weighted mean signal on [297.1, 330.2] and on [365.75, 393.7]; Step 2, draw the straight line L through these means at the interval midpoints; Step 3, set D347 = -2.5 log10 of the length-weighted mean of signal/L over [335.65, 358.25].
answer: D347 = 0.11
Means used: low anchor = 6.73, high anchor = 7.19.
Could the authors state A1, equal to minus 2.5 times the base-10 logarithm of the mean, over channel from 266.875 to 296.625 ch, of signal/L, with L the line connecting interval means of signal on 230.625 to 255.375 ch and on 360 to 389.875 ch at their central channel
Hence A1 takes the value -0.110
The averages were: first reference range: 4.99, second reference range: 7.07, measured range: 6.2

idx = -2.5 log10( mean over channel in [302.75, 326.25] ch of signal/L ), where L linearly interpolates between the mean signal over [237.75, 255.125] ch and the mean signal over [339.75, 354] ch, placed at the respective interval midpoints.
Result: -0.169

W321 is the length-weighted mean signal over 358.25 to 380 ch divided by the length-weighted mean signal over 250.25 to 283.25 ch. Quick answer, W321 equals 1.2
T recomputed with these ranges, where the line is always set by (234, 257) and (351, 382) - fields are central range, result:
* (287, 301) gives -1.94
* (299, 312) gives -2.28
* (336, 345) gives 0.53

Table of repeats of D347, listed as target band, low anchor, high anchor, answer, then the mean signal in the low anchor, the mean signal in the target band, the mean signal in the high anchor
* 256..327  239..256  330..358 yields -0.14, 5.11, 6.41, 6.27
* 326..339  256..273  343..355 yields 0.00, 5.97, 6.16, 6.24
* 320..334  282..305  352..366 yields 0.05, 6.59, 6.24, 6.54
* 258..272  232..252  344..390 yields -0.14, 4.89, 5.95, 6.83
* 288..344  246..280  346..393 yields -0.04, 5.8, 6.57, 6.88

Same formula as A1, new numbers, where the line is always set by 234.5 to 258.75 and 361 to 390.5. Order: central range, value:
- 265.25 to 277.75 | -0.10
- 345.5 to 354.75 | 0.08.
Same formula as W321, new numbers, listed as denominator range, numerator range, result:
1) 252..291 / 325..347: 1.02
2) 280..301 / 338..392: 1.06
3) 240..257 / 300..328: 1.31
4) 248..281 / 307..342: 1.11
